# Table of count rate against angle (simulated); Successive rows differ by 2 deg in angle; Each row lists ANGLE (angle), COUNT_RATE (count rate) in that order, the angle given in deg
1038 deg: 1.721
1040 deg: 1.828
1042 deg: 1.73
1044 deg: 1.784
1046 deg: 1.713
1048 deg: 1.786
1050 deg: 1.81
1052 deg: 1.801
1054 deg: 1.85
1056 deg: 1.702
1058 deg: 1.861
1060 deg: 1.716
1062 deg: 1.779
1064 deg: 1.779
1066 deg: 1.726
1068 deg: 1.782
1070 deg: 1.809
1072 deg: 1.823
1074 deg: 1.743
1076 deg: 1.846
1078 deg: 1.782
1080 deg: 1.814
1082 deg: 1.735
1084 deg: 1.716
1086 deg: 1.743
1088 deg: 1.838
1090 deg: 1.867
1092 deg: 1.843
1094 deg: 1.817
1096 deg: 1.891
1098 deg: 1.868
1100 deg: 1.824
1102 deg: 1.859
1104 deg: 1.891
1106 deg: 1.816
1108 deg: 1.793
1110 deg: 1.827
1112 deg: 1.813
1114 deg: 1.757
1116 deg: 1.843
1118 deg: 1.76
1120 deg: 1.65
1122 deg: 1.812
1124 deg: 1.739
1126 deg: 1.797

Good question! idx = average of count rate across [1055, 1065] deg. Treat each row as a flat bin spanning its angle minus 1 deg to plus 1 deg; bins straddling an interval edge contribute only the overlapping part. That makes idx 1.77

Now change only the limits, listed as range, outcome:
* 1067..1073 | 1.8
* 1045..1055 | 1.79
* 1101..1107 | 1.86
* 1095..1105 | 1.87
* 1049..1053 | 1.81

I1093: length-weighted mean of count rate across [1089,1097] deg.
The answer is 1.85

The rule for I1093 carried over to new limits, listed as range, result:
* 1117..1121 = 1.71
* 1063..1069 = 1.76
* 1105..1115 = 1.8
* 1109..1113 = 1.82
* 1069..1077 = 1.81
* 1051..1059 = 1.8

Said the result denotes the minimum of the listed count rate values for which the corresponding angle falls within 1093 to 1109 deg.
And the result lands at 1.793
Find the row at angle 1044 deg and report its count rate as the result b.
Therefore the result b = 1.784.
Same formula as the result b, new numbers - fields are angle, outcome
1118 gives 1.76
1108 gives 1.793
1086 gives 1.743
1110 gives 1.827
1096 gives 1.891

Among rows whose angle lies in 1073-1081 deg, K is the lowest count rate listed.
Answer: 1.743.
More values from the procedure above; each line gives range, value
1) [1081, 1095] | 1.716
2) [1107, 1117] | 1.757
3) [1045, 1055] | 1.713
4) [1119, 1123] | 1.65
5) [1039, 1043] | 1.73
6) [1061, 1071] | 1.726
